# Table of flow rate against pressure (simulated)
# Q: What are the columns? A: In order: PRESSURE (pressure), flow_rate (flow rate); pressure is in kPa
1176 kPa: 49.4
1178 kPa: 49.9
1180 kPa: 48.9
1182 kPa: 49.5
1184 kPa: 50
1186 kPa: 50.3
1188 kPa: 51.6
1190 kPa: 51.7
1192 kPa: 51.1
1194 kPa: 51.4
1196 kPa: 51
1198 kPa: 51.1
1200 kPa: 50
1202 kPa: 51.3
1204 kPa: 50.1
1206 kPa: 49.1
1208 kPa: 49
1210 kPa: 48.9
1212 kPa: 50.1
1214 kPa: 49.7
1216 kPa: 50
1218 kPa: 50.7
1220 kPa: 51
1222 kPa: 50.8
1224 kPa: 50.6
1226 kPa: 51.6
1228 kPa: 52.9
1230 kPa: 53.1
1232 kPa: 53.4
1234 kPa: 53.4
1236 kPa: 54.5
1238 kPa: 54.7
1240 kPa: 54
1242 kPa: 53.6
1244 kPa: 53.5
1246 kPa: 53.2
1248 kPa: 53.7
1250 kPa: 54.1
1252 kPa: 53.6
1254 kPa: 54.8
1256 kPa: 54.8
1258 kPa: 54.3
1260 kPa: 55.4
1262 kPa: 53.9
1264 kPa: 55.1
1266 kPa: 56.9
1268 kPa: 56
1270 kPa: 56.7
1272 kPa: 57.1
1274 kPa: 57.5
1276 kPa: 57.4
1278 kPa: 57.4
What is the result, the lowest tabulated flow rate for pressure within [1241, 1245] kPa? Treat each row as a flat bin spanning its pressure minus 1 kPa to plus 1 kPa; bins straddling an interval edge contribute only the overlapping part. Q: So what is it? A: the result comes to 53.5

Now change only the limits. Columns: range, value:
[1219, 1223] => 50.8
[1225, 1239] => 51.6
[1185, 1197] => 50.3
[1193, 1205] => 50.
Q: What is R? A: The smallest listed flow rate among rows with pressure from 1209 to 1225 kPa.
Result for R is 48.9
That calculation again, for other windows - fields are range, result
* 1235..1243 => 53.6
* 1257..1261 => 54.3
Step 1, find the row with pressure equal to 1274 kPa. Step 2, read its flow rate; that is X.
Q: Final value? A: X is 57.5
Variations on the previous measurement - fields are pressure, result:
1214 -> 49.7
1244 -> 53.5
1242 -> 53.6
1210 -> 48.9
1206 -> 49.1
